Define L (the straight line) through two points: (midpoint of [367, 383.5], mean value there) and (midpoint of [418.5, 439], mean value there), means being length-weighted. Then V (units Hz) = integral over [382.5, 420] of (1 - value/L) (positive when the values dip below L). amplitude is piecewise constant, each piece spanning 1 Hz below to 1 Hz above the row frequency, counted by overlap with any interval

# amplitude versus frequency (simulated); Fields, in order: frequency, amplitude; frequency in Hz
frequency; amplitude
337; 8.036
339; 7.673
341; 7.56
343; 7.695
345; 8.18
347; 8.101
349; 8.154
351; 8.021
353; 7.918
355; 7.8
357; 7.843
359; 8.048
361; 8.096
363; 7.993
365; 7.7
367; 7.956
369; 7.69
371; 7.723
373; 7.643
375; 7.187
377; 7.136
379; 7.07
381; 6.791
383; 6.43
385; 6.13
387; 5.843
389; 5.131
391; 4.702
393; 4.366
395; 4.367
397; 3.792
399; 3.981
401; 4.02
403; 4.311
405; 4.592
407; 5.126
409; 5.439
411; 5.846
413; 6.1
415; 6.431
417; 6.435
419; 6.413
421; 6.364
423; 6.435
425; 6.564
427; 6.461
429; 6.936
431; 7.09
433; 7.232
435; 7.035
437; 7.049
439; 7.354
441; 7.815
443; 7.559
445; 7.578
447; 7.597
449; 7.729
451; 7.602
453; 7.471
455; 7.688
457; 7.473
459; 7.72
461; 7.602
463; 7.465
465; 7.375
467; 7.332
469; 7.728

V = 9.7 Hz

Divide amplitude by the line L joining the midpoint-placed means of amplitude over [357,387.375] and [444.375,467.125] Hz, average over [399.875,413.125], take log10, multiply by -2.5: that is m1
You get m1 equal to 0.43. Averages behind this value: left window 7.34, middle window 4.98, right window 7.56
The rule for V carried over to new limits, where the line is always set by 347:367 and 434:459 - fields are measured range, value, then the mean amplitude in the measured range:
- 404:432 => 5.4 Hz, 6.16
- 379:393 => 3.6 Hz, 5.82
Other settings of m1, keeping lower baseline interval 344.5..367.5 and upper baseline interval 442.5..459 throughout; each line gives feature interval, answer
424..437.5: 0.12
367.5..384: 0.10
